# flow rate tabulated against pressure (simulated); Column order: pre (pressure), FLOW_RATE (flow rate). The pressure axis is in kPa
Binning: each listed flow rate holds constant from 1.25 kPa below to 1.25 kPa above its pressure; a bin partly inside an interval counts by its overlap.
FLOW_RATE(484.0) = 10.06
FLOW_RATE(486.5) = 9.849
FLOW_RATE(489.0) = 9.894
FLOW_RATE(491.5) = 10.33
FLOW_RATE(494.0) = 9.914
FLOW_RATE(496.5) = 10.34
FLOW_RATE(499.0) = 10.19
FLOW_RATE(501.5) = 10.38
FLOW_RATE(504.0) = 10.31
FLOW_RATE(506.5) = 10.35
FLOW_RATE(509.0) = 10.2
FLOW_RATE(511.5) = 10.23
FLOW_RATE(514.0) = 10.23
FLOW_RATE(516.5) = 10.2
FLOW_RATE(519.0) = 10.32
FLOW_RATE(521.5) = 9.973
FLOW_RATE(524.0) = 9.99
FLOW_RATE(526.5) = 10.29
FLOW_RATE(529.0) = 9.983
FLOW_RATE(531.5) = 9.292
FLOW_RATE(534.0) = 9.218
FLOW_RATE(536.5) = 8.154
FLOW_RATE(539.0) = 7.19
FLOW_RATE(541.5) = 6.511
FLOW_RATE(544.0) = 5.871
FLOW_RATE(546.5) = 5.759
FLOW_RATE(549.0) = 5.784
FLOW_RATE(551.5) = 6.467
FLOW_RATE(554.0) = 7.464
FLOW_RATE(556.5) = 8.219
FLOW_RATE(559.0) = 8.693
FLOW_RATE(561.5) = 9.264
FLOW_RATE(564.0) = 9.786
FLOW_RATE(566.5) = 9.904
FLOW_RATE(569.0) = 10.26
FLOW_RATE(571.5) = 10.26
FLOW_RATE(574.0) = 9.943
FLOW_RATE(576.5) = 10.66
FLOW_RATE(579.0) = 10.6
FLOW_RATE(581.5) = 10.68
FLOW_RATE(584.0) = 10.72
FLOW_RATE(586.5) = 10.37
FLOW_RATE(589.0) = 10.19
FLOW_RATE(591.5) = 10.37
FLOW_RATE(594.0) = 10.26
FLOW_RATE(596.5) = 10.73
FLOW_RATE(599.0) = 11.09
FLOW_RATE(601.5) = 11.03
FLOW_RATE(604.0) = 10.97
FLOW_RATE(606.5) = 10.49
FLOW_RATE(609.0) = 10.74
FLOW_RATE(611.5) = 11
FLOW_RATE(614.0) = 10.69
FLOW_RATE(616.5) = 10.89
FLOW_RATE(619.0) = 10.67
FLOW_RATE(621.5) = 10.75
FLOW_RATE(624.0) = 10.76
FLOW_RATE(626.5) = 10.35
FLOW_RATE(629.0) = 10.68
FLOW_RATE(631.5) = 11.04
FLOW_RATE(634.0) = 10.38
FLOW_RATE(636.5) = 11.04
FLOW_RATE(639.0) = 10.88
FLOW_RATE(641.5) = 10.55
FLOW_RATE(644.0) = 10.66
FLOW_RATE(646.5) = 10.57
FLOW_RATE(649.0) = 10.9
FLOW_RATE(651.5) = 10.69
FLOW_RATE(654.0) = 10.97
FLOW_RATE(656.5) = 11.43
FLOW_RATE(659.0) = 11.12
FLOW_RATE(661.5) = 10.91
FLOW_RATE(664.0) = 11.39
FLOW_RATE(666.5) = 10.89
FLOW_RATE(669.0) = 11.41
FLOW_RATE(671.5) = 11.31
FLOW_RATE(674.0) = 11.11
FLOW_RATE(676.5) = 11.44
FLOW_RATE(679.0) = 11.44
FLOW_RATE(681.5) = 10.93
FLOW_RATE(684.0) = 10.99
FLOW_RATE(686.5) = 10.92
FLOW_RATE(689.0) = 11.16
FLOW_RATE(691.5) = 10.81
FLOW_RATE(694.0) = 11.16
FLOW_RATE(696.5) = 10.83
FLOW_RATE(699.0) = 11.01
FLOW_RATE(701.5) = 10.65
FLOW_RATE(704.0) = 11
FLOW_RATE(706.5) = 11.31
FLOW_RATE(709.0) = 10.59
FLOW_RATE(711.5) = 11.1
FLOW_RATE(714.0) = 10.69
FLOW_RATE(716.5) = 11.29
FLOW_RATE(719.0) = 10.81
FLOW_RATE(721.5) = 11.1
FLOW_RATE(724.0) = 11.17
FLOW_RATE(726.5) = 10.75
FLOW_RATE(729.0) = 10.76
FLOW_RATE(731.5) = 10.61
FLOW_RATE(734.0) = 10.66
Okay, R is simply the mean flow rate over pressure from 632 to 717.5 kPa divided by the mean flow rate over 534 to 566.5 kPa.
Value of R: 1.45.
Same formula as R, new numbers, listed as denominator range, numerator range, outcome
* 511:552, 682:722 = 1.28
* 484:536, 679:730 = 1.09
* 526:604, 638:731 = 1.19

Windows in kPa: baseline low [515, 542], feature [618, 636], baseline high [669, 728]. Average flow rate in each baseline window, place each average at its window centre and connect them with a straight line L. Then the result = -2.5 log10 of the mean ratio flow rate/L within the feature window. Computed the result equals -0.040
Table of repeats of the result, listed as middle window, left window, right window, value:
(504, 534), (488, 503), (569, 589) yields 0.02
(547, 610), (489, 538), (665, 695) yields 0.07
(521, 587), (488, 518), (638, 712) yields 0.17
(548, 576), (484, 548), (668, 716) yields 0.12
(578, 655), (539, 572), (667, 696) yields -0.13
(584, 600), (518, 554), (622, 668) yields -0.11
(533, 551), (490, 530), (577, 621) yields 0.45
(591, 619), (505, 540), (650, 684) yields -0.02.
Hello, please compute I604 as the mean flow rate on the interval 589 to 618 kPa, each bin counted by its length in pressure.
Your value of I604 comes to 10.7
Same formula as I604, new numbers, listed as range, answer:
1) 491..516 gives 10.2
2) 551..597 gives 9.77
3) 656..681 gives 11.2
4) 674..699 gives 11.1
